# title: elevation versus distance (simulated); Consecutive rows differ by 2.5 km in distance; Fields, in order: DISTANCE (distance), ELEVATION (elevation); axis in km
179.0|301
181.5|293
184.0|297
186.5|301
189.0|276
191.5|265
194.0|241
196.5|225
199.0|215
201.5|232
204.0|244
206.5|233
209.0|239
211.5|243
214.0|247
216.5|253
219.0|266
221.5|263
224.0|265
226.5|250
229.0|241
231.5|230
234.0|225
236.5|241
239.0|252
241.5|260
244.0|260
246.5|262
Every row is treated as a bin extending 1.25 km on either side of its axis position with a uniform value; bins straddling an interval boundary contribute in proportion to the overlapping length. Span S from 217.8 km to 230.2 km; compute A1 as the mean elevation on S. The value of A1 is 257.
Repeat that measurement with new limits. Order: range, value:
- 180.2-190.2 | 292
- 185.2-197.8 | 262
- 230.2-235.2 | 228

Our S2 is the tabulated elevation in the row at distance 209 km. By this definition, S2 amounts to 239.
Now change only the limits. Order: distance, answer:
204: 244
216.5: 253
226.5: 250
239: 252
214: 247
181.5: 293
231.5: 230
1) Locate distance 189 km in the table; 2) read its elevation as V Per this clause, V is 276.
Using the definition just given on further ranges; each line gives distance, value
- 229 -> 241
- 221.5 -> 263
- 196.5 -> 225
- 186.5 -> 301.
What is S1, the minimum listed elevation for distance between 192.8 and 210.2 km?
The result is 215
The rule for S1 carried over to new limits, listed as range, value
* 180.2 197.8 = 225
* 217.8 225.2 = 263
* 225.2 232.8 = 230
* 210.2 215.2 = 243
